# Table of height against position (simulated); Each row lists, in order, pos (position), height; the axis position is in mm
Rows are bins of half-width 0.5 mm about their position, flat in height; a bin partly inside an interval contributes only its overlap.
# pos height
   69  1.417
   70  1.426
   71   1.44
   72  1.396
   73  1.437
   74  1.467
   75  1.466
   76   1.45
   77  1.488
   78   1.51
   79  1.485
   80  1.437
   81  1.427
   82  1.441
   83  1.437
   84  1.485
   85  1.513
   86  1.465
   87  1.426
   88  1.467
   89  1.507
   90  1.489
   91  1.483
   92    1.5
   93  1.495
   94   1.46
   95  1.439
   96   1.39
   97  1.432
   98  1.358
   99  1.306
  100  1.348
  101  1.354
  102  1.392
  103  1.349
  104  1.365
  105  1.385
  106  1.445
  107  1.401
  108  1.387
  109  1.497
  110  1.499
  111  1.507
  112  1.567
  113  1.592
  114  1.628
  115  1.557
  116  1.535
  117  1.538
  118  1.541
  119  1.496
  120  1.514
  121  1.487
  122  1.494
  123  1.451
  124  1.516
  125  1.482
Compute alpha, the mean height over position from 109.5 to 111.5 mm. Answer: 1.5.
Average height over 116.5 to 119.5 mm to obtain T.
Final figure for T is 1.52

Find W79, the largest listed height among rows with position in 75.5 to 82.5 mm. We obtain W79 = 1.51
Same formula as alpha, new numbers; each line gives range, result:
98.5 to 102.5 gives 1.35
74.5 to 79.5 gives 1.48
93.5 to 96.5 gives 1.43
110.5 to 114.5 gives 1.57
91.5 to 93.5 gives 1.5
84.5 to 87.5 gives 1.47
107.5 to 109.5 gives 1.44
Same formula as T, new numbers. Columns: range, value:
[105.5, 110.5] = 1.45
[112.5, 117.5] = 1.57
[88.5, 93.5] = 1.49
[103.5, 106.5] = 1.4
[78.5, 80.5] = 1.46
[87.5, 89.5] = 1.49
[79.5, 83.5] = 1.44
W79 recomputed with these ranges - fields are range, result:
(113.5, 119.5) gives 1.628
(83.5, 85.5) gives 1.513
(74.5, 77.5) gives 1.488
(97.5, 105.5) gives 1.392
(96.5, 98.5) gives 1.432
